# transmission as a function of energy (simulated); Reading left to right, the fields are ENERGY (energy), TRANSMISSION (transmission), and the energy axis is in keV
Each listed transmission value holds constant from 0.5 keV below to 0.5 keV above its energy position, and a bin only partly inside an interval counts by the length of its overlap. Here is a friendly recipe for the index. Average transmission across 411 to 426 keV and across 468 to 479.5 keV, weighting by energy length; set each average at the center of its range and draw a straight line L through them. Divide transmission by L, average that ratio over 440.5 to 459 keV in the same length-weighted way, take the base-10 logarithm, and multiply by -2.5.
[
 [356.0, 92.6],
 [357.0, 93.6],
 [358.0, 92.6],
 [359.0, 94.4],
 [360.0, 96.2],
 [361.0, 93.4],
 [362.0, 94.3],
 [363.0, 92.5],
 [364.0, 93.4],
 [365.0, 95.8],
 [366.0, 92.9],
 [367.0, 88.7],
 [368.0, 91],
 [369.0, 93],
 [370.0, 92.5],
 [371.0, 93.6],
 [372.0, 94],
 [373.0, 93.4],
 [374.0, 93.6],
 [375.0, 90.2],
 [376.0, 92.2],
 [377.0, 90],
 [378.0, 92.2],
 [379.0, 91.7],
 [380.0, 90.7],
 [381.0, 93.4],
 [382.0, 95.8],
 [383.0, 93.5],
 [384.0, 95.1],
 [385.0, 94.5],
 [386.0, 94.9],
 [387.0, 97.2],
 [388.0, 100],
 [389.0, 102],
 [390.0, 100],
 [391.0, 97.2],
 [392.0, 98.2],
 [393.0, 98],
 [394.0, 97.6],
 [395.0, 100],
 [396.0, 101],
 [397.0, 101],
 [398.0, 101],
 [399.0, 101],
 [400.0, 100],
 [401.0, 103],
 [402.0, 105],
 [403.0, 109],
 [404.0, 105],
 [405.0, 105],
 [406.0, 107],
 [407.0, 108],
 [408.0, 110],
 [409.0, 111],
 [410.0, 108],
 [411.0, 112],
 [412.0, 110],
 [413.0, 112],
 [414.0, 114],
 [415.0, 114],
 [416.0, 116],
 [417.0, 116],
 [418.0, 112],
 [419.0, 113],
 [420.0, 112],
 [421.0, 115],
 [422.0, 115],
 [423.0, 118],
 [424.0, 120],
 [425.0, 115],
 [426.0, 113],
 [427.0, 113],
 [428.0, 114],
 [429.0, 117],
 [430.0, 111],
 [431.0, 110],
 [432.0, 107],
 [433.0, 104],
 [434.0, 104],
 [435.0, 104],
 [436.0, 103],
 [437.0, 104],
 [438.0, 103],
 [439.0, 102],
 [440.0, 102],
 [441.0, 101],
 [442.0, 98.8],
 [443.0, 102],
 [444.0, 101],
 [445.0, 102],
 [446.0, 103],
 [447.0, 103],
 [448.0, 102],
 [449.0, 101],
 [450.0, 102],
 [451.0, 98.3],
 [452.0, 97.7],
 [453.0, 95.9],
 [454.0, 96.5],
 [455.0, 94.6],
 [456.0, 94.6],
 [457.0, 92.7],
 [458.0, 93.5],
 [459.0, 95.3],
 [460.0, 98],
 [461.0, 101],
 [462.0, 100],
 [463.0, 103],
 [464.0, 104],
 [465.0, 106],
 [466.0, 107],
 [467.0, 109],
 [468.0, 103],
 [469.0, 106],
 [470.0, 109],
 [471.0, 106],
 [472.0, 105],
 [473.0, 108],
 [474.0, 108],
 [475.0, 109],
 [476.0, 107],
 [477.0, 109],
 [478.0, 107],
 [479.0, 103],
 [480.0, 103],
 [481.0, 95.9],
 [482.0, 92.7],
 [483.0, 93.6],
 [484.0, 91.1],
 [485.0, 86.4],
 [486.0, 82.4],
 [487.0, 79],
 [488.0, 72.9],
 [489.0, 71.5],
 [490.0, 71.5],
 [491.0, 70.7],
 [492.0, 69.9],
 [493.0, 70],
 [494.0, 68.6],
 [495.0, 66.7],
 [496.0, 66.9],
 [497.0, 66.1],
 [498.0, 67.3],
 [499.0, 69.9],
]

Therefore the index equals 0.118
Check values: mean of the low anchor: 114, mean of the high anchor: 107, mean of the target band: 98.8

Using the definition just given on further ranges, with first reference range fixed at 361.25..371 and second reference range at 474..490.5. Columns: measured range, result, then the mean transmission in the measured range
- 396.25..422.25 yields -0.17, 109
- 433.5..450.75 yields -0.11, 102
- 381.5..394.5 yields -0.05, 97.2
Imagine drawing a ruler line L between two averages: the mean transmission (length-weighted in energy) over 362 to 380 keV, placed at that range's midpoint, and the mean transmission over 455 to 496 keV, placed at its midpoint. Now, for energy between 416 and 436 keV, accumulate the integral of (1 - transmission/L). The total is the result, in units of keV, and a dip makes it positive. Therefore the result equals -4.1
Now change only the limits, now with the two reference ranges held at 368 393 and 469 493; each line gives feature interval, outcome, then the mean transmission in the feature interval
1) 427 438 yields -1.6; 108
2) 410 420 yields -2.0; 113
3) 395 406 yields -1.0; 103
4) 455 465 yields -0.5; 98.2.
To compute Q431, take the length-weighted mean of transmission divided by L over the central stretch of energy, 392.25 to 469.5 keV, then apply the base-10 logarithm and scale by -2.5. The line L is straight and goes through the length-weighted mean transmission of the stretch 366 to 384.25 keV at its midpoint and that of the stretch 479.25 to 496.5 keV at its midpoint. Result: -0.22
